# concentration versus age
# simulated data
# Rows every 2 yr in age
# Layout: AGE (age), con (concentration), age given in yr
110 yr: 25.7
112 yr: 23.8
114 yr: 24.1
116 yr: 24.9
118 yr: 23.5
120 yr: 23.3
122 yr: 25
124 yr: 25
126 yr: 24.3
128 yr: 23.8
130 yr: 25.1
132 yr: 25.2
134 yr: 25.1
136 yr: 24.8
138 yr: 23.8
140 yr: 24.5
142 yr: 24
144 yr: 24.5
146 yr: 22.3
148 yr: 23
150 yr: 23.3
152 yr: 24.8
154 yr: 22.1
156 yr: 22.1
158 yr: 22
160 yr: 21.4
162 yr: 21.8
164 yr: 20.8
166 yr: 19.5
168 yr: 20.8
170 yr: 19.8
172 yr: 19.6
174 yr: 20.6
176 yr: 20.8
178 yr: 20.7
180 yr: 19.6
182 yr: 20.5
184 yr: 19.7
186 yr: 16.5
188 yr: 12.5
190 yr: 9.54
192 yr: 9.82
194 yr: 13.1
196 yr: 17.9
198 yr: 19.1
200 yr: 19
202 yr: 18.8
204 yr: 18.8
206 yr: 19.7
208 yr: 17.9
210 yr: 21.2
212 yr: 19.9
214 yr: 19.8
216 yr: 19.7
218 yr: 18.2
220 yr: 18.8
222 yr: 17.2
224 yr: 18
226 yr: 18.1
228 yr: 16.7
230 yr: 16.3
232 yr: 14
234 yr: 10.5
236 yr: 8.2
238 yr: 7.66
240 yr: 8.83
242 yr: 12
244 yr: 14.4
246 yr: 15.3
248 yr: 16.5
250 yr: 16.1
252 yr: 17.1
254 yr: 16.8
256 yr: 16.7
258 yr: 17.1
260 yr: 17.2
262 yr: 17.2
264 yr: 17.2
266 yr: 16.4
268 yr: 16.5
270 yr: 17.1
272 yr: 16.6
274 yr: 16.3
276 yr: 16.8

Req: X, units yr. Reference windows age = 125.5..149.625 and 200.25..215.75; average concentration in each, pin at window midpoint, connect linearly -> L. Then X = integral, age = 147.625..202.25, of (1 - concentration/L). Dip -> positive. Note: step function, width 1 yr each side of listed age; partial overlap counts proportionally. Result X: 6.4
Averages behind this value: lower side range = 24.2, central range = 19.2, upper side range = 19.4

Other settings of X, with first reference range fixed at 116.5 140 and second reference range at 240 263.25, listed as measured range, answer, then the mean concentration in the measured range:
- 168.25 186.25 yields 0.9 yr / 19.9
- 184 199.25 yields 4.2 yr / 14.5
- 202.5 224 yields -0.7 yr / 19.1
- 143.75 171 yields 0.6 yr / 21.9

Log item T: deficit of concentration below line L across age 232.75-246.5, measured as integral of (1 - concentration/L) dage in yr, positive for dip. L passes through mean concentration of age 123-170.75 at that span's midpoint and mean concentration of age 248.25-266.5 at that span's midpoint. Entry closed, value 5.4 yr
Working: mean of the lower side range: 23.1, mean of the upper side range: 16.9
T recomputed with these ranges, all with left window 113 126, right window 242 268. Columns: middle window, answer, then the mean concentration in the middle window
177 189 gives 1.4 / 18.2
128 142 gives -0.7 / 24.6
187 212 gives 3.7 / 16.6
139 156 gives -0.6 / 23.5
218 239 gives 3.8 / 14.7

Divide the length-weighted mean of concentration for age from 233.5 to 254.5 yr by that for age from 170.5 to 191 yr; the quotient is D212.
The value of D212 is 0.72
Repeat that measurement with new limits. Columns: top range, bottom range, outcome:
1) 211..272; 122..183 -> 0.70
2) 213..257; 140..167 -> 0.68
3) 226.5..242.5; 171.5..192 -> 0.68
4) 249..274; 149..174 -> 0.78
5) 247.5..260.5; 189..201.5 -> 1.13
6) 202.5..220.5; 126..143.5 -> 0.79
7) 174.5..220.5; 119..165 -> 0.76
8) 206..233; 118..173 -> 0.79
